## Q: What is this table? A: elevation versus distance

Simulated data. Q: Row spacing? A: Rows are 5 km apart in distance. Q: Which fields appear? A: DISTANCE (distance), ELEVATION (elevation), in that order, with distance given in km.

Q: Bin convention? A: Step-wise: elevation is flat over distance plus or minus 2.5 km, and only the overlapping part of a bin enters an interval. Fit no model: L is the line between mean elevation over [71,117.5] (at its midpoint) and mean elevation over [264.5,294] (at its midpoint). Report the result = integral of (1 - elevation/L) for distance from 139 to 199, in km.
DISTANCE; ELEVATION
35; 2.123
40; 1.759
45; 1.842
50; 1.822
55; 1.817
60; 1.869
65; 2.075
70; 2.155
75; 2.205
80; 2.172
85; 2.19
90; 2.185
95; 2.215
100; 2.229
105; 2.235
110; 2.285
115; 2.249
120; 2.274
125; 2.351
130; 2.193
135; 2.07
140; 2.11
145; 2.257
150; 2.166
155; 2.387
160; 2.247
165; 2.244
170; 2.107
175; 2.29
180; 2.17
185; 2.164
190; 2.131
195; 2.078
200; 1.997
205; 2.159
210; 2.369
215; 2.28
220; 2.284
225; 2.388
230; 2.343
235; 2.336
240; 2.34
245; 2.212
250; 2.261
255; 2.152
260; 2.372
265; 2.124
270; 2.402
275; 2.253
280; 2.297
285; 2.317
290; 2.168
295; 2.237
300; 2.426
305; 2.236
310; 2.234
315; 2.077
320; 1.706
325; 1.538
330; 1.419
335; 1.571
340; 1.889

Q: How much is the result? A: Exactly 1.18 km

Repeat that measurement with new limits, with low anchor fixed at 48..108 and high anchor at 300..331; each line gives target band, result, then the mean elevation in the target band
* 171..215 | -3.34 km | 2.17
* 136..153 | -0.99 km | 2.17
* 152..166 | -1.70 km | 2.29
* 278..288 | -1.75 km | 2.3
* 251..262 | -1.56 km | 2.26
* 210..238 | -4.64 km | 2.33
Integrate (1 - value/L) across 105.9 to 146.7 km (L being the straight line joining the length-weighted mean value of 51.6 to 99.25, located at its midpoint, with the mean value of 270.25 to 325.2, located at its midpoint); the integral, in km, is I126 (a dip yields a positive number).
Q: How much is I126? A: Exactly -2.10 km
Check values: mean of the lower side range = 2.1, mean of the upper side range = 2.17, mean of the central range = 2.22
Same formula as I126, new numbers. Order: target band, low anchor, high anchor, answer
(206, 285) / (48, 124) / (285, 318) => -3.1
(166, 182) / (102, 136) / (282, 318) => 0.3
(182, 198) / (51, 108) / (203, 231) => 1.0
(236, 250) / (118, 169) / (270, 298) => -0.1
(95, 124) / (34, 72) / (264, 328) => -4.1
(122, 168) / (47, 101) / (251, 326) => -2.4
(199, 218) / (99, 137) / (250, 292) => 0.3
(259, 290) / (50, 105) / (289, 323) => -2.0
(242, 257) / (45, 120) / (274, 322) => -0.2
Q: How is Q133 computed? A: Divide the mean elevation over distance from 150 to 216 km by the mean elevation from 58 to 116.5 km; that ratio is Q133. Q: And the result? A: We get 1.0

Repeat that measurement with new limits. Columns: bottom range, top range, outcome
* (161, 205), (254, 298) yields 1.05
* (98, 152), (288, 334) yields 0.90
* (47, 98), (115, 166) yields 1.08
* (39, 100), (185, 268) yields 1.10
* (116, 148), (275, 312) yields 1.03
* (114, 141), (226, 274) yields 1.03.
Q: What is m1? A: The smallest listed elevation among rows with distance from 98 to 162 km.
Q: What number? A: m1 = 2.07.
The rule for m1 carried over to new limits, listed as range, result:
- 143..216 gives 1.997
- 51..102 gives 1.817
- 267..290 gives 2.168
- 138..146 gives 2.11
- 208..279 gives 2.124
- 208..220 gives 2.28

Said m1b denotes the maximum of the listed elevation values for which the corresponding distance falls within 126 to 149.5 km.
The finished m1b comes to 2.257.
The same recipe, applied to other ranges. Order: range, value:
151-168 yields 2.387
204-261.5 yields 2.388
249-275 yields 2.402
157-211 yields 2.369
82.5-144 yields 2.351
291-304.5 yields 2.426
